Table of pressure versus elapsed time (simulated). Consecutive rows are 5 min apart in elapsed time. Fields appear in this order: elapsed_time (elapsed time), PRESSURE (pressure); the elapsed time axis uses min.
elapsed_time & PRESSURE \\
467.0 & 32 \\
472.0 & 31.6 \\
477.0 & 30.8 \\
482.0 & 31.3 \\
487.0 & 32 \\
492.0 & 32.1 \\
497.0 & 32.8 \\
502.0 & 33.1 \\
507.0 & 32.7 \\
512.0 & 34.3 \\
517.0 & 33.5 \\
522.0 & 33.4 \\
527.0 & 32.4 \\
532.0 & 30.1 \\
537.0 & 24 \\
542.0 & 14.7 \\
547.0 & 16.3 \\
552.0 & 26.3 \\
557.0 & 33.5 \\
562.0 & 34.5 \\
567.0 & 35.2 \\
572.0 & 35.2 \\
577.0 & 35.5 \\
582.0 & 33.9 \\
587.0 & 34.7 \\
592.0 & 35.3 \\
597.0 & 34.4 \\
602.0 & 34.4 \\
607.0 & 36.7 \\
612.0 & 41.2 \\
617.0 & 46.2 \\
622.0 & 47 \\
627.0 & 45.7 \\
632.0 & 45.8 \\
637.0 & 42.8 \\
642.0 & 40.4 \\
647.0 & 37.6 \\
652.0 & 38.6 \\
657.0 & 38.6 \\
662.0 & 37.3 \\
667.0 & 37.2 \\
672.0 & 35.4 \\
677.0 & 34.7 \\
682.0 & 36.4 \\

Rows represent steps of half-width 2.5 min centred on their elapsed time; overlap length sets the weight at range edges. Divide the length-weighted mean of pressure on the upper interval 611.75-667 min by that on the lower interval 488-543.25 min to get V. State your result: 1.4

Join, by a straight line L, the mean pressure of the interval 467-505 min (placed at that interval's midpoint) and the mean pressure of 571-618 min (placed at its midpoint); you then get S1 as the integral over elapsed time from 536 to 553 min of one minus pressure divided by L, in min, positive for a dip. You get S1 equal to 7.4 min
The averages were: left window 32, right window 36.5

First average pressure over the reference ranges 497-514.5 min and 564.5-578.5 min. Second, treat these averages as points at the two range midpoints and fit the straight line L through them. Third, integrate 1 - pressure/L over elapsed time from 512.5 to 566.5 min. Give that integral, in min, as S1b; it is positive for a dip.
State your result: 9.3 min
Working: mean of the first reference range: 33.3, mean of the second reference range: 35.3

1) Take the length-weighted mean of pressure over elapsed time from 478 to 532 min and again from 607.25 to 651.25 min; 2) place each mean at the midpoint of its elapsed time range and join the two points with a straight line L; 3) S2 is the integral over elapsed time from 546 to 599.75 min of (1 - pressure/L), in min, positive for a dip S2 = 7.8 min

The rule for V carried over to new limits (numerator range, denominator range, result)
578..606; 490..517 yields 1.05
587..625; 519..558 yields 1.49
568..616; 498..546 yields 1.22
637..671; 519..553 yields 1.52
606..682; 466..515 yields 1.25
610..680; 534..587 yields 1.39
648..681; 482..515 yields 1.13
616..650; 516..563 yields 1.58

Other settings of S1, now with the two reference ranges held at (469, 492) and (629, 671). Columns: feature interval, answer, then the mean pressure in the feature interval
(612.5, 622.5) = -1.9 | 45.4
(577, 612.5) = 1.5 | 35.5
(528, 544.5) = 5.0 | 23.8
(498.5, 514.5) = -0.3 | 33.3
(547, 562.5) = 2.9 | 28.6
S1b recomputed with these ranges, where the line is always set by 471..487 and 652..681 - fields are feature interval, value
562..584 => -0.56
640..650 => -0.76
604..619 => -2.46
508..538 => 0.80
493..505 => -0.35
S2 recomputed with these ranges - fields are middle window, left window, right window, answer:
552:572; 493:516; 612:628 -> 3.0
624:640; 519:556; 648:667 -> -4.2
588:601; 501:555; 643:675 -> -0.7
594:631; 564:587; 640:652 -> -3.9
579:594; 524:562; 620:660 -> -0.7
